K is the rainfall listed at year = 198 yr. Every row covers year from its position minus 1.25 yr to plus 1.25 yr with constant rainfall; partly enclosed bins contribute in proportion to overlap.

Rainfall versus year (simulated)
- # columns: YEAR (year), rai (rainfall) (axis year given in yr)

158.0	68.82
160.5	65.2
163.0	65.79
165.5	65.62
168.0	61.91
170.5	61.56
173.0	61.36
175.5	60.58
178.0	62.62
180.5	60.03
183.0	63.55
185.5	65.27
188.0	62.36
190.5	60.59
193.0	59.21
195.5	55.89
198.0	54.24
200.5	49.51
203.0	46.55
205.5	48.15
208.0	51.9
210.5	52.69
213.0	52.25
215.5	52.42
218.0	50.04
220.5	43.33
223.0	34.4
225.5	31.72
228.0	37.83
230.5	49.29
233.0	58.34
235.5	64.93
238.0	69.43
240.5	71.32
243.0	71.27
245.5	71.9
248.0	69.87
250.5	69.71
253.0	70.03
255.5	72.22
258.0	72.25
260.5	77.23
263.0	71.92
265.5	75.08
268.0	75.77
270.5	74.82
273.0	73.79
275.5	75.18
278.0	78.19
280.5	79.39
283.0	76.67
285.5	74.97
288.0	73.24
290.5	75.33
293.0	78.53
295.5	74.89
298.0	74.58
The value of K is 54.24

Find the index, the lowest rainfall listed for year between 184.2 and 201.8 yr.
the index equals 49.51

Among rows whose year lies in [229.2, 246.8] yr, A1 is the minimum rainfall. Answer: 49.29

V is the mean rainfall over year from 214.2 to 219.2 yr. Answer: 51.3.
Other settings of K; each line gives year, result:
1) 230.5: 49.29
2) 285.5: 74.97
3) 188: 62.36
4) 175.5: 60.58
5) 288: 73.24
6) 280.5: 79.39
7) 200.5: 49.51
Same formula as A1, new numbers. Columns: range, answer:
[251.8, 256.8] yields 70.03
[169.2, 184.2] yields 60.03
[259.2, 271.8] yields 71.92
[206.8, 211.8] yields 51.9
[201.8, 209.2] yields 46.55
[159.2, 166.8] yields 65.2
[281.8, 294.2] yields 73.24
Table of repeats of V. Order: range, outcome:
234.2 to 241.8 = 68.5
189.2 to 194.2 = 59.9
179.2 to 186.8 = 62.9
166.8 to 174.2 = 61.6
